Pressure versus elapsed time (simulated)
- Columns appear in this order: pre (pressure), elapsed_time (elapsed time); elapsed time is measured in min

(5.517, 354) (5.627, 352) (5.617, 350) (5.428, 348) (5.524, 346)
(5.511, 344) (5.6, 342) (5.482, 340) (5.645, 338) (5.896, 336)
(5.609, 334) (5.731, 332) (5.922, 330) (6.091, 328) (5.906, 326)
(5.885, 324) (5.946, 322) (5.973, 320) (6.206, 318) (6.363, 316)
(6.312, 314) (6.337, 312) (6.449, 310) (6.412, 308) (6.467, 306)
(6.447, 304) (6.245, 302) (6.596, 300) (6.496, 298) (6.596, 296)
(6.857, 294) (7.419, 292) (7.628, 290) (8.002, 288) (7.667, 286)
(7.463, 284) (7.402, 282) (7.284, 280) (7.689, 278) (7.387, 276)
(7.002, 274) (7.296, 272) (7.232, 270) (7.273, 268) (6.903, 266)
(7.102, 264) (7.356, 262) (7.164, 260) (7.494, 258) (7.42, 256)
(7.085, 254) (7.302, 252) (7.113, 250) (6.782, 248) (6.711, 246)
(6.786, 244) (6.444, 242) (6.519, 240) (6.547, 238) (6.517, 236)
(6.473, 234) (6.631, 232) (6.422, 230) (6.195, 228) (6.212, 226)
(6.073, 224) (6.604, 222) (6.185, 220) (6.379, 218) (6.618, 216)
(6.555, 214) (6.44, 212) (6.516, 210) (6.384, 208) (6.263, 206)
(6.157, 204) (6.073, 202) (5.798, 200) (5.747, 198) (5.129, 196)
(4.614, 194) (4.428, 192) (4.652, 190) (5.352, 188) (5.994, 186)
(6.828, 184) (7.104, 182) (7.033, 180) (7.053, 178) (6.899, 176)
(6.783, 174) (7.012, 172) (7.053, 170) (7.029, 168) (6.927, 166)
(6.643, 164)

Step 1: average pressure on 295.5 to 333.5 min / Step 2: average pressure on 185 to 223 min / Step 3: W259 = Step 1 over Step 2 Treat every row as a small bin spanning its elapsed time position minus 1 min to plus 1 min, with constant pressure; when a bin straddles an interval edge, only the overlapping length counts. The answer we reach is 1.1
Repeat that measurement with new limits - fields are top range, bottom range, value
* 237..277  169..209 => 1.15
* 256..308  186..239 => 1.18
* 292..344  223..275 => 0.90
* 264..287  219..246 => 1.14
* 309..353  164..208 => 0.95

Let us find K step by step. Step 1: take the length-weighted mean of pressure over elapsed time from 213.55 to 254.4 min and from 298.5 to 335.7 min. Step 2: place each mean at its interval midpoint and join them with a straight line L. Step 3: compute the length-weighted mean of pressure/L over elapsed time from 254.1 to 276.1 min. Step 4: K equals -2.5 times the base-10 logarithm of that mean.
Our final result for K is -0.13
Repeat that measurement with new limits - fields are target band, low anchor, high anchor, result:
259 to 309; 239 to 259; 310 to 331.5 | -0.087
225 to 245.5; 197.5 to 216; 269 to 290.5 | 0.040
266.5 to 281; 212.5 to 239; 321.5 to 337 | -0.183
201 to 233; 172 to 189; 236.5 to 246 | 0.043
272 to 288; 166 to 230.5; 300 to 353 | -0.223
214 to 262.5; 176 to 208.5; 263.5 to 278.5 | -0.001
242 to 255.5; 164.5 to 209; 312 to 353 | -0.151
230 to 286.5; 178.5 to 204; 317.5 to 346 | -0.216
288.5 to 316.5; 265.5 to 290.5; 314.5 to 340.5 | 0.004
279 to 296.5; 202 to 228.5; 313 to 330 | -0.198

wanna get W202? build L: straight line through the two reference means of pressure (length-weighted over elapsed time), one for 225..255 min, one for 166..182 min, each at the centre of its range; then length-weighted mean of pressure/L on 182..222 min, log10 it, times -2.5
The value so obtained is 0.151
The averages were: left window 6.98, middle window 5.95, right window 6.65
